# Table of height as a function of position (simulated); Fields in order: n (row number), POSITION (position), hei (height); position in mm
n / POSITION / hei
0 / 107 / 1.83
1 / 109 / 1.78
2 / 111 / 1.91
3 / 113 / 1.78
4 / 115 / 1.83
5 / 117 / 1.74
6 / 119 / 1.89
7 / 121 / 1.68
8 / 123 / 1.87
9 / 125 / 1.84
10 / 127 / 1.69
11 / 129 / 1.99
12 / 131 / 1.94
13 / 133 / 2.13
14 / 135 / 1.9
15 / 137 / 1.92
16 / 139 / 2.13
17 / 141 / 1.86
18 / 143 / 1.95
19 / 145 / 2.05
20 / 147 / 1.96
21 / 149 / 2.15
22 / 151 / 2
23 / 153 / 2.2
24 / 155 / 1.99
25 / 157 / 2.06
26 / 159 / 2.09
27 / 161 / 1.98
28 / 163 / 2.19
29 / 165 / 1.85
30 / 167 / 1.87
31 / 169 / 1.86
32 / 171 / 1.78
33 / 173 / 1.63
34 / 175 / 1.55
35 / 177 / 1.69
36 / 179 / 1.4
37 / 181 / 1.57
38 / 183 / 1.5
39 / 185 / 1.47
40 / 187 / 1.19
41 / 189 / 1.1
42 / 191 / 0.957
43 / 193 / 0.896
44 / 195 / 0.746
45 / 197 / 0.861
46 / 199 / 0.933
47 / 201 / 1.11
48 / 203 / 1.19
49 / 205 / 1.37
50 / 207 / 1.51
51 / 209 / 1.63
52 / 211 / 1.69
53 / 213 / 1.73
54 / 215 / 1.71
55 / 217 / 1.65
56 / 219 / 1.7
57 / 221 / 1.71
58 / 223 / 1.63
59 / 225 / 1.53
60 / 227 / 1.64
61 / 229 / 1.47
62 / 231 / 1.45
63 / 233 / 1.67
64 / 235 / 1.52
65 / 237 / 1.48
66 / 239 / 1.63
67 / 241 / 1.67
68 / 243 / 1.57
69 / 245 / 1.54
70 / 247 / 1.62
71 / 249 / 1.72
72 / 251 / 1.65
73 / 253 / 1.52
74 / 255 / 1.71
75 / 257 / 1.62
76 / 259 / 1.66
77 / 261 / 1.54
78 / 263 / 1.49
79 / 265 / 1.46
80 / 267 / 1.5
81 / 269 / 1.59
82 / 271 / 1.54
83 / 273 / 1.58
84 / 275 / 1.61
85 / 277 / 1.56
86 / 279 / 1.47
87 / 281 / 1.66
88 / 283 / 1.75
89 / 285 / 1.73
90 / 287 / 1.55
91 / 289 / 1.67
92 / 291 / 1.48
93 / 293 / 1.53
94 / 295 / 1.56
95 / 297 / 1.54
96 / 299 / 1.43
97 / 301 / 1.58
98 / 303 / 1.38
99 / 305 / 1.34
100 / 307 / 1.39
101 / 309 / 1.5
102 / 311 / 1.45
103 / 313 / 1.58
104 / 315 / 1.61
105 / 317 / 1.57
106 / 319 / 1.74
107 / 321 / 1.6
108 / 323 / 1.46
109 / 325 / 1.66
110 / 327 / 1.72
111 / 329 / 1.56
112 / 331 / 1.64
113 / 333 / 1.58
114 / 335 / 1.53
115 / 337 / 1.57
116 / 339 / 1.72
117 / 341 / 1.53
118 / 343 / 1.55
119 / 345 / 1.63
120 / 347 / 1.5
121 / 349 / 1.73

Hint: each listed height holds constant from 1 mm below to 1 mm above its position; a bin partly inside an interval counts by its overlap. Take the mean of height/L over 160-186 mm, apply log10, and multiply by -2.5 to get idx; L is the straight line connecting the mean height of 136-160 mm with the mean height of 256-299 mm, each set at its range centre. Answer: 0.13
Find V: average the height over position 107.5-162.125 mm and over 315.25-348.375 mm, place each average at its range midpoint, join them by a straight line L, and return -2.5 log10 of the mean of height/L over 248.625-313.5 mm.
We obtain 0.09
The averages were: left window 1.94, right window 1.6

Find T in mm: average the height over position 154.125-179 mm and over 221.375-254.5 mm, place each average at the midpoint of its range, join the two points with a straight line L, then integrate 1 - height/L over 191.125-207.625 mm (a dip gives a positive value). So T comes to 6.4 mm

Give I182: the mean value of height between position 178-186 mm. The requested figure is 1.48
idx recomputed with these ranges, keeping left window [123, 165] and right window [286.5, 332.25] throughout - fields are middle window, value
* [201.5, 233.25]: 0.144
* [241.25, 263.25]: 0.059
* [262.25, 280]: 0.078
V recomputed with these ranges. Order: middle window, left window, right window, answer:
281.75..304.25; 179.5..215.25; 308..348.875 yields -0.04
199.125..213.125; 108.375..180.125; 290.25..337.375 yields 0.24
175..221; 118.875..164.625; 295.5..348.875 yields 0.33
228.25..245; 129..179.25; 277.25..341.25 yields 0.12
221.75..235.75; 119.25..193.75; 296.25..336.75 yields 0.08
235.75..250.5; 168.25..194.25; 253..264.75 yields -0.03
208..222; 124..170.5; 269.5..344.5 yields 0.07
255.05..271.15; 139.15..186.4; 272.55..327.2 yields 0.05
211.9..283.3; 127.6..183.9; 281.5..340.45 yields 0.07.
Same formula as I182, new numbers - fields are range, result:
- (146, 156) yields 2.06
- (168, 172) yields 1.82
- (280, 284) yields 1.71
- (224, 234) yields 1.55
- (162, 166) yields 2.02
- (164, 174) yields 1.8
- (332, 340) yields 1.6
